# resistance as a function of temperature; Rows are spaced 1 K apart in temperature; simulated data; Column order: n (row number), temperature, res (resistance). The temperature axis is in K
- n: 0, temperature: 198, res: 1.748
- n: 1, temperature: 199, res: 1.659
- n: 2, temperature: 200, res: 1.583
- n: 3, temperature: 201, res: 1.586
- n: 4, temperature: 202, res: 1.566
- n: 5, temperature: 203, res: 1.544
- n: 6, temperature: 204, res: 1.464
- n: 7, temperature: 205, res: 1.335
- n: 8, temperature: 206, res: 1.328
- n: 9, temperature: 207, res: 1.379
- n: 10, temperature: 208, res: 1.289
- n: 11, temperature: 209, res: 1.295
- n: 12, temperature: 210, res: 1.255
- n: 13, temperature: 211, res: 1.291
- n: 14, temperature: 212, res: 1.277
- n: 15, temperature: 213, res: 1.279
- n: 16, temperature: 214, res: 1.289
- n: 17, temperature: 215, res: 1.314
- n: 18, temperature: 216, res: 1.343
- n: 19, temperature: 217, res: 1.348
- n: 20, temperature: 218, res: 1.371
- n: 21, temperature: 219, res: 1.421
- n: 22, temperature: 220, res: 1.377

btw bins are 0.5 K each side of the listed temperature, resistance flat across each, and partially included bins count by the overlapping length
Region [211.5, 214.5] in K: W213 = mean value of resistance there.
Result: 1.28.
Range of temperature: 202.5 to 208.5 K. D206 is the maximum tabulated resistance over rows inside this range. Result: 1.544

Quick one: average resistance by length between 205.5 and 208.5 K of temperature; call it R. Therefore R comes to 1.33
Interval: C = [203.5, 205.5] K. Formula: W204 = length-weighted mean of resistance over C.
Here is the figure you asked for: 1.4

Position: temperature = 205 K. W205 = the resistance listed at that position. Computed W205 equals 1.335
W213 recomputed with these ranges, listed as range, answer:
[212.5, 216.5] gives 1.31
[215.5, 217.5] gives 1.35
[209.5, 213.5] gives 1.28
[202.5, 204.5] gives 1.5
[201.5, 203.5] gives 1.56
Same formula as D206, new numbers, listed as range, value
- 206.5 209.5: 1.379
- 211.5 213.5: 1.279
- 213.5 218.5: 1.371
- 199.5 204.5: 1.586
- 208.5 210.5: 1.295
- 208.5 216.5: 1.343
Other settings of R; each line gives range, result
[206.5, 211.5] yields 1.3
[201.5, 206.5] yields 1.45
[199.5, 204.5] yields 1.55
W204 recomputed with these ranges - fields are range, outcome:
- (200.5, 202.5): 1.58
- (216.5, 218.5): 1.36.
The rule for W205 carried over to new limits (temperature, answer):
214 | 1.289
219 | 1.421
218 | 1.371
